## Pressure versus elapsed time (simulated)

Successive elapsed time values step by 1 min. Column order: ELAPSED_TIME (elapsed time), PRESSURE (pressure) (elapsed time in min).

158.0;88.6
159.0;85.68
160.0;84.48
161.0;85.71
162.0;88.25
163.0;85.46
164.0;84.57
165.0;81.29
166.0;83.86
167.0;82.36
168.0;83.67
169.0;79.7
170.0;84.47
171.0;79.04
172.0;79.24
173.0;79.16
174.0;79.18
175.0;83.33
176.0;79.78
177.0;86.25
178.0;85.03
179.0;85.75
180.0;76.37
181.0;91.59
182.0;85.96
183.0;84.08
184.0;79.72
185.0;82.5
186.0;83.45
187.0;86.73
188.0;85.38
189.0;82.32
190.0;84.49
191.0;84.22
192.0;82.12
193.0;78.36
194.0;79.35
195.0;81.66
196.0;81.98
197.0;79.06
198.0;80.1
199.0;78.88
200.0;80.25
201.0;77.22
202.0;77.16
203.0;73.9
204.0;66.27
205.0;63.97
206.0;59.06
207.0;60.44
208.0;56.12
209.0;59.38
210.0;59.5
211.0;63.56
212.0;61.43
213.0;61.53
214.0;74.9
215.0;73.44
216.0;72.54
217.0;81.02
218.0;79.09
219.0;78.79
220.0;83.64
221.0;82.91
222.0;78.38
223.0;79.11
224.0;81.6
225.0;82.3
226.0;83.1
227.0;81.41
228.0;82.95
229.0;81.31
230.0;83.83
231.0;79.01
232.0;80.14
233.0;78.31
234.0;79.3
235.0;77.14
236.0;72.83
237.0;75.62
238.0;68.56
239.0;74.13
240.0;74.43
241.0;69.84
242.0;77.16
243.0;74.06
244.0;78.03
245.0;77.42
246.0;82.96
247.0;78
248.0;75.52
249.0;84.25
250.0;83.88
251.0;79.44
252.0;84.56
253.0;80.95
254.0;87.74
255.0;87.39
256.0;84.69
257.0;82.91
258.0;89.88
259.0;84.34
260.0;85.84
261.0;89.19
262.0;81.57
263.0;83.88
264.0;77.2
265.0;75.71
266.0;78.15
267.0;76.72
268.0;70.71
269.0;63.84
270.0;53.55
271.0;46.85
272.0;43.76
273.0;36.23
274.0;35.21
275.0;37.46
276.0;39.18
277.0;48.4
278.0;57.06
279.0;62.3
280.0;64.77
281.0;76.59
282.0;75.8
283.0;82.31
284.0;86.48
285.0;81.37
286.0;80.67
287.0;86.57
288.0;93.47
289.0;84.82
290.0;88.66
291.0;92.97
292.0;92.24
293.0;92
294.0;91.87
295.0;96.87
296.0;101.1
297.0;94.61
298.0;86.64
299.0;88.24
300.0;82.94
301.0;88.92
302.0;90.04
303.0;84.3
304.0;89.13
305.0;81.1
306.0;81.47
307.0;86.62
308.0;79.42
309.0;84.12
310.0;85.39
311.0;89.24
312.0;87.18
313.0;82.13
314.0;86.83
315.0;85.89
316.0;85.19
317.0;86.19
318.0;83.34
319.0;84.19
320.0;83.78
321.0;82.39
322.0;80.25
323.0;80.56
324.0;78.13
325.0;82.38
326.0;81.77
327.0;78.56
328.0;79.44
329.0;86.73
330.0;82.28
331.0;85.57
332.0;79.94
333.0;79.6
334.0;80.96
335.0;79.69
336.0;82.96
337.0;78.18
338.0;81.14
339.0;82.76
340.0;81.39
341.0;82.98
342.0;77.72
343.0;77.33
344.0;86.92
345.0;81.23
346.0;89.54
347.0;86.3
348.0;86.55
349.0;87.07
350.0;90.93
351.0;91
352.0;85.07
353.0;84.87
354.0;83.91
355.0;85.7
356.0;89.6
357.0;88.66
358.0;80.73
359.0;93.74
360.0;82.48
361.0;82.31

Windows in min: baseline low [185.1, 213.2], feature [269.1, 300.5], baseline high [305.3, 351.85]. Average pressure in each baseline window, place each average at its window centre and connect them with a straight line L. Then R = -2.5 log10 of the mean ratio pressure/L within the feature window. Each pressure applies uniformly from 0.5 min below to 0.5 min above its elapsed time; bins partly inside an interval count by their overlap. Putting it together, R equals 0.098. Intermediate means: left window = 74.1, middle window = 73.5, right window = 83.3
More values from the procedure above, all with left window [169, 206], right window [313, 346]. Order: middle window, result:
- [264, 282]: 0.37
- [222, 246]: 0.04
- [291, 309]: -0.09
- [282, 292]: -0.06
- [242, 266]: -0.01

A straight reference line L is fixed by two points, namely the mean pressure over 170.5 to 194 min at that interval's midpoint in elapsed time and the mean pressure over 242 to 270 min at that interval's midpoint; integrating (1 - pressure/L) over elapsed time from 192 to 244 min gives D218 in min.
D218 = 4.12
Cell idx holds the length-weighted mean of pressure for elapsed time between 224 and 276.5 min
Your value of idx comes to 74.5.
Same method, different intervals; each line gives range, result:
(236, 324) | 78.7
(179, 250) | 77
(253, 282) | 68.3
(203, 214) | 62.3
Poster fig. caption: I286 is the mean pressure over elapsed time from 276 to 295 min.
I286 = 79.3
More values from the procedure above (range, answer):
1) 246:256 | 82.6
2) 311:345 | 82.3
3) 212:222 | 75.8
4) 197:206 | 74.1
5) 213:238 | 78.7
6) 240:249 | 76.9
